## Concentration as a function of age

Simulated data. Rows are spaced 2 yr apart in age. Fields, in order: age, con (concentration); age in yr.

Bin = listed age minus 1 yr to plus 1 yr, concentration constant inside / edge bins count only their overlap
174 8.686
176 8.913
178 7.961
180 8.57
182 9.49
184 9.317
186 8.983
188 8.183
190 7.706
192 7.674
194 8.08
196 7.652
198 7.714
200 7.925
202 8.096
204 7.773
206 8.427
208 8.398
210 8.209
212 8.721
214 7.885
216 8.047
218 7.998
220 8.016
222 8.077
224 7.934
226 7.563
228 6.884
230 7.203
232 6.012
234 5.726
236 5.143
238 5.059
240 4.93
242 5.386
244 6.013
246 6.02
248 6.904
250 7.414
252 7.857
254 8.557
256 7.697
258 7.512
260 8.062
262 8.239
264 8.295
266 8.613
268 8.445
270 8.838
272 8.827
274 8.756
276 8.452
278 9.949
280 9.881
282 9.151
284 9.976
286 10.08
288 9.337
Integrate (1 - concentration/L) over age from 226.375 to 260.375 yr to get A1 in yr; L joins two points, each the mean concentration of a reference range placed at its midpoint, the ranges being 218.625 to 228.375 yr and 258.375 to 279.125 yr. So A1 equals 6.46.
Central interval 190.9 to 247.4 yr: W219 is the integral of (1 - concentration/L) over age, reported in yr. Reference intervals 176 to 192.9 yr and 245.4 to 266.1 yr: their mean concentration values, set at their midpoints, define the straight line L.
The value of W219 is 6.4 yr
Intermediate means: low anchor 8.52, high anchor 7.74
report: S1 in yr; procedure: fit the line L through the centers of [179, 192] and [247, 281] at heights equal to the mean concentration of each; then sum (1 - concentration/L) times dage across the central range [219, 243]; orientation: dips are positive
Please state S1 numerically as 5.6 yr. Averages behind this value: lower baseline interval 8.63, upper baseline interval 8.37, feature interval 6.49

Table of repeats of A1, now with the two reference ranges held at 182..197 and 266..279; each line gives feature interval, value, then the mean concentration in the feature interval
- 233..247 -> 5.1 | 5.47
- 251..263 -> 1.1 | 7.99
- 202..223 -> 0.8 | 8.15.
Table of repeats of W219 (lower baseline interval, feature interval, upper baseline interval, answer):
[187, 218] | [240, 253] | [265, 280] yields 3.2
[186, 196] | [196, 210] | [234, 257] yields -0.7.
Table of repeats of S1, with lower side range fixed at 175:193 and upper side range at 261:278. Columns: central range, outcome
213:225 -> 0.82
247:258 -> 1.21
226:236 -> 2.51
